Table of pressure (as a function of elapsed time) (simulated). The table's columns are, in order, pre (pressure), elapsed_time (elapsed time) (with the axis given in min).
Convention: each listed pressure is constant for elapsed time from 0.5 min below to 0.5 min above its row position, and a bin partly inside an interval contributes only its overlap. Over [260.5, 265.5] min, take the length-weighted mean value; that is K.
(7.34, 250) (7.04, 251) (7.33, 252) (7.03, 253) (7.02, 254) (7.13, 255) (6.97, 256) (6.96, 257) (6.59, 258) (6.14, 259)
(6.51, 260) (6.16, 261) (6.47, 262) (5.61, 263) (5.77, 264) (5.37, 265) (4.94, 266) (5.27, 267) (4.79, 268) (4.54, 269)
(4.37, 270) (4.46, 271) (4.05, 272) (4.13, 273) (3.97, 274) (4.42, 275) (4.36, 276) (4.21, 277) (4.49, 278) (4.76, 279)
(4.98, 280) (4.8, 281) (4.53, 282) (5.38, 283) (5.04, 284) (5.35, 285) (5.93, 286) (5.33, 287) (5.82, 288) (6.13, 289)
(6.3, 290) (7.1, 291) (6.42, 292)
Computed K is 5.88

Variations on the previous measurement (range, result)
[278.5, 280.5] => 4.87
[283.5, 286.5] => 5.44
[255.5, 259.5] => 6.67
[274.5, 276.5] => 4.39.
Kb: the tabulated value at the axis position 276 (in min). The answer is 4.36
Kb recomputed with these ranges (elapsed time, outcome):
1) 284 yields 5.04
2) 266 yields 4.94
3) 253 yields 7.03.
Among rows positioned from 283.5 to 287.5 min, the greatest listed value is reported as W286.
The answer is 5.93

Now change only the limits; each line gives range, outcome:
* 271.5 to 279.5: 4.76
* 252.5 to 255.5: 7.13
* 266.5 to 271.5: 5.27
